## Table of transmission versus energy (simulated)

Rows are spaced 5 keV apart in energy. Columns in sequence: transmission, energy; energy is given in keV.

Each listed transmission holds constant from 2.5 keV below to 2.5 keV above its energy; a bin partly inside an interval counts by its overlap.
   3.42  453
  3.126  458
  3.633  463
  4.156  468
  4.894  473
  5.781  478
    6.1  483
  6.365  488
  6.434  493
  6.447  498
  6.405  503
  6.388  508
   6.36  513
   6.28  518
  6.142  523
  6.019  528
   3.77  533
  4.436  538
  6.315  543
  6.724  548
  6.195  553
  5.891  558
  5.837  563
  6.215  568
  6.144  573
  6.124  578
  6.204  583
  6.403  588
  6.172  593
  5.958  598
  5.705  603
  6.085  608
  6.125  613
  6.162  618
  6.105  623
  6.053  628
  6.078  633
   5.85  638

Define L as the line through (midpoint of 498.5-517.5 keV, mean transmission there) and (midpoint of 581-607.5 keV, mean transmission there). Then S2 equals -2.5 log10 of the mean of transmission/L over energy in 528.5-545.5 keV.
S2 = 0.25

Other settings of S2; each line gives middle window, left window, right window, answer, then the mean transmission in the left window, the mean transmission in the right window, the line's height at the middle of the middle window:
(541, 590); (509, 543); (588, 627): -0.068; 5.6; 6.07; 5.83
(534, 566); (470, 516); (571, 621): 0.055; 6.11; 6.11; 6.11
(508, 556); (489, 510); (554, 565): 0.055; 6.42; 5.91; 6.14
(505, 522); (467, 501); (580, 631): -0.078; 5.82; 6.1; 5.89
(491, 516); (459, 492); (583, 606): -0.196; 5.12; 6.08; 5.35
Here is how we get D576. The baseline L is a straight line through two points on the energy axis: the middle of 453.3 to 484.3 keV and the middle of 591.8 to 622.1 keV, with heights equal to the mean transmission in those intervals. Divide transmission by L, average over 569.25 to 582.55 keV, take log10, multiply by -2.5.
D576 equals -0.09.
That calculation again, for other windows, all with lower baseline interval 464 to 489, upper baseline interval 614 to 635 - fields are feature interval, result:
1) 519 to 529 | -0.105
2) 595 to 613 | 0.007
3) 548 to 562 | -0.077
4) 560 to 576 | -0.049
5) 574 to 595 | -0.061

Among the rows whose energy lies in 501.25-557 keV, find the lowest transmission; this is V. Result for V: 3.77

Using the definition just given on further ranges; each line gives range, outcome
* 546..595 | 5.837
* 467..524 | 4.156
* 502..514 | 6.36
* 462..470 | 3.633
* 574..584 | 6.124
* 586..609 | 5.705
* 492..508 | 6.388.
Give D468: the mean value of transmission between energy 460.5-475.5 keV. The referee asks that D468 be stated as 4.23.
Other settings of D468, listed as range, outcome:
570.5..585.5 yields 6.16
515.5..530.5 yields 6.15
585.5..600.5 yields 6.18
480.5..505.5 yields 6.35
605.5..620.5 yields 6.12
